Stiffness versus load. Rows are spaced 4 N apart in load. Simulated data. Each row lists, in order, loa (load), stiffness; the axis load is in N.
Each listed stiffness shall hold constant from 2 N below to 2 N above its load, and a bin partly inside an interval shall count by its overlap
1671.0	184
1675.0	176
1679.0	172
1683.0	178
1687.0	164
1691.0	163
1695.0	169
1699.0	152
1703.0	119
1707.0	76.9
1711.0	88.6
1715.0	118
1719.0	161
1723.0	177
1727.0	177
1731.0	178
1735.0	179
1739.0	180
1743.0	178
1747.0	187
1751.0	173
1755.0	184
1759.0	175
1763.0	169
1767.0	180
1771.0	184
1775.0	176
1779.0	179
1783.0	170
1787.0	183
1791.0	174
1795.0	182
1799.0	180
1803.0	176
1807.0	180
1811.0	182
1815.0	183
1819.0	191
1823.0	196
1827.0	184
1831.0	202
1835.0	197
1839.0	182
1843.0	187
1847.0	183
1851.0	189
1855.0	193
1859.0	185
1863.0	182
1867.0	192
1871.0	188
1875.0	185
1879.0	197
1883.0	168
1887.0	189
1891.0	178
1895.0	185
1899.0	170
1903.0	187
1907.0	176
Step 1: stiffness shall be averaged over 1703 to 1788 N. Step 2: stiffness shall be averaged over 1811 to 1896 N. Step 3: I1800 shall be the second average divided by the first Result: 1.14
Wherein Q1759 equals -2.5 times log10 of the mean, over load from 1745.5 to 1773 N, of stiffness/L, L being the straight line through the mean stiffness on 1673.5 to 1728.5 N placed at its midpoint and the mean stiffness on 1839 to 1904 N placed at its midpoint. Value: -0.11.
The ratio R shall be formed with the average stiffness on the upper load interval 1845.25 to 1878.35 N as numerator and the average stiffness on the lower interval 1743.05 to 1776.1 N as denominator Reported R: 1.05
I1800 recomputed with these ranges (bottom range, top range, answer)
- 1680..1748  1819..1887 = 1.21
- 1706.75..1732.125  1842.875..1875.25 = 1.31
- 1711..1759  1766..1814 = 1.06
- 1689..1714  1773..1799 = 1.39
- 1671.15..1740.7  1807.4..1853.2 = 1.21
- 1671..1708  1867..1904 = 1.18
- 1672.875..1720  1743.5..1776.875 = 1.23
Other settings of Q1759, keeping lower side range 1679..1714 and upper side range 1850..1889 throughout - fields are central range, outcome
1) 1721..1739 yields -0.19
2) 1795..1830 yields -0.08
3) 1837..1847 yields -0.03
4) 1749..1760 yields -0.14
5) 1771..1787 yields -0.09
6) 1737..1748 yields -0.19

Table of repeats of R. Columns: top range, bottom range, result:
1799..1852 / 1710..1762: 1.12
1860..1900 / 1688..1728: 1.31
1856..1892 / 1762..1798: 1.04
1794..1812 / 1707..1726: 1.36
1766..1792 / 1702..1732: 1.31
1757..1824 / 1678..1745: 1.16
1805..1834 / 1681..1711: 1.33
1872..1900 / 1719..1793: 1.03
